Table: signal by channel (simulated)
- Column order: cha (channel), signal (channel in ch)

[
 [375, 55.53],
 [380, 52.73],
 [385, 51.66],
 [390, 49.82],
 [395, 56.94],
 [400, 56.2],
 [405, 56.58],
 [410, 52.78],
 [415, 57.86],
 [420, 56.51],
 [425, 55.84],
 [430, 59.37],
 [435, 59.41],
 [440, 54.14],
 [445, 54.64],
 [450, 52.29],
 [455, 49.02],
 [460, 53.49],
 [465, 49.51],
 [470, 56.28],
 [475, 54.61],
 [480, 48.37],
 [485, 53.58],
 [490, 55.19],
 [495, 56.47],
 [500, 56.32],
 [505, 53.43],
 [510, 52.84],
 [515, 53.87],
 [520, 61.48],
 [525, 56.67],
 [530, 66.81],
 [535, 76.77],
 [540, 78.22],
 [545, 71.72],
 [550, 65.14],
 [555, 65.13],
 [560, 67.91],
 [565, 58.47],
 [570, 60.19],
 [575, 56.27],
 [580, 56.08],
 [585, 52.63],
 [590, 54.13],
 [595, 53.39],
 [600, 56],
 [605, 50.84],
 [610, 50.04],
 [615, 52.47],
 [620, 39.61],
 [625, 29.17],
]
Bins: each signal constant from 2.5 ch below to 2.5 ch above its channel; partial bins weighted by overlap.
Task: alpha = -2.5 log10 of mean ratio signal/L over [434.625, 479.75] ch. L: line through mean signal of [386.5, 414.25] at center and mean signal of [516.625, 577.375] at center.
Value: 0.11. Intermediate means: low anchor 54.6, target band 53.2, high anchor 65.3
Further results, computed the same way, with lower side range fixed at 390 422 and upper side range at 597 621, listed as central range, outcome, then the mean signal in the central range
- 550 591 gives -0.16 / 59.4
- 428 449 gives -0.03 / 56.5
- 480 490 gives 0.02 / 52.7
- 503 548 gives -0.21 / 63.7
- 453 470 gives 0.06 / 51.5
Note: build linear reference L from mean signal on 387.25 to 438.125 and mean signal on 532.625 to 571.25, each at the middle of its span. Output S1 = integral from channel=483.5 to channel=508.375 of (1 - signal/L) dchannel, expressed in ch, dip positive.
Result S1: 3.3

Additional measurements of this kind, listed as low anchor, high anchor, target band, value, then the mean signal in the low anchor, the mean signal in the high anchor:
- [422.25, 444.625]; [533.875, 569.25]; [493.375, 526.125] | 4.3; 56.9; 68.3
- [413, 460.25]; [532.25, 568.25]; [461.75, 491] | 3.5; 55.3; 68.9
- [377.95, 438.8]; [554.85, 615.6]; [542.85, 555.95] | -2.7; 55.5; 56.2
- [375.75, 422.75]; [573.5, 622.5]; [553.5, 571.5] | -3.6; 54.6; 52.1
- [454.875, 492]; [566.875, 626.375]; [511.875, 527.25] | -1.5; 52.7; 51.4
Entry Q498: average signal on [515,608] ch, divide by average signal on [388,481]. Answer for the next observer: 1.1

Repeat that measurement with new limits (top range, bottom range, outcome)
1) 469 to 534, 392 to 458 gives 1.02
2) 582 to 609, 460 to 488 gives 1.01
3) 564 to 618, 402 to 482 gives 1.00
